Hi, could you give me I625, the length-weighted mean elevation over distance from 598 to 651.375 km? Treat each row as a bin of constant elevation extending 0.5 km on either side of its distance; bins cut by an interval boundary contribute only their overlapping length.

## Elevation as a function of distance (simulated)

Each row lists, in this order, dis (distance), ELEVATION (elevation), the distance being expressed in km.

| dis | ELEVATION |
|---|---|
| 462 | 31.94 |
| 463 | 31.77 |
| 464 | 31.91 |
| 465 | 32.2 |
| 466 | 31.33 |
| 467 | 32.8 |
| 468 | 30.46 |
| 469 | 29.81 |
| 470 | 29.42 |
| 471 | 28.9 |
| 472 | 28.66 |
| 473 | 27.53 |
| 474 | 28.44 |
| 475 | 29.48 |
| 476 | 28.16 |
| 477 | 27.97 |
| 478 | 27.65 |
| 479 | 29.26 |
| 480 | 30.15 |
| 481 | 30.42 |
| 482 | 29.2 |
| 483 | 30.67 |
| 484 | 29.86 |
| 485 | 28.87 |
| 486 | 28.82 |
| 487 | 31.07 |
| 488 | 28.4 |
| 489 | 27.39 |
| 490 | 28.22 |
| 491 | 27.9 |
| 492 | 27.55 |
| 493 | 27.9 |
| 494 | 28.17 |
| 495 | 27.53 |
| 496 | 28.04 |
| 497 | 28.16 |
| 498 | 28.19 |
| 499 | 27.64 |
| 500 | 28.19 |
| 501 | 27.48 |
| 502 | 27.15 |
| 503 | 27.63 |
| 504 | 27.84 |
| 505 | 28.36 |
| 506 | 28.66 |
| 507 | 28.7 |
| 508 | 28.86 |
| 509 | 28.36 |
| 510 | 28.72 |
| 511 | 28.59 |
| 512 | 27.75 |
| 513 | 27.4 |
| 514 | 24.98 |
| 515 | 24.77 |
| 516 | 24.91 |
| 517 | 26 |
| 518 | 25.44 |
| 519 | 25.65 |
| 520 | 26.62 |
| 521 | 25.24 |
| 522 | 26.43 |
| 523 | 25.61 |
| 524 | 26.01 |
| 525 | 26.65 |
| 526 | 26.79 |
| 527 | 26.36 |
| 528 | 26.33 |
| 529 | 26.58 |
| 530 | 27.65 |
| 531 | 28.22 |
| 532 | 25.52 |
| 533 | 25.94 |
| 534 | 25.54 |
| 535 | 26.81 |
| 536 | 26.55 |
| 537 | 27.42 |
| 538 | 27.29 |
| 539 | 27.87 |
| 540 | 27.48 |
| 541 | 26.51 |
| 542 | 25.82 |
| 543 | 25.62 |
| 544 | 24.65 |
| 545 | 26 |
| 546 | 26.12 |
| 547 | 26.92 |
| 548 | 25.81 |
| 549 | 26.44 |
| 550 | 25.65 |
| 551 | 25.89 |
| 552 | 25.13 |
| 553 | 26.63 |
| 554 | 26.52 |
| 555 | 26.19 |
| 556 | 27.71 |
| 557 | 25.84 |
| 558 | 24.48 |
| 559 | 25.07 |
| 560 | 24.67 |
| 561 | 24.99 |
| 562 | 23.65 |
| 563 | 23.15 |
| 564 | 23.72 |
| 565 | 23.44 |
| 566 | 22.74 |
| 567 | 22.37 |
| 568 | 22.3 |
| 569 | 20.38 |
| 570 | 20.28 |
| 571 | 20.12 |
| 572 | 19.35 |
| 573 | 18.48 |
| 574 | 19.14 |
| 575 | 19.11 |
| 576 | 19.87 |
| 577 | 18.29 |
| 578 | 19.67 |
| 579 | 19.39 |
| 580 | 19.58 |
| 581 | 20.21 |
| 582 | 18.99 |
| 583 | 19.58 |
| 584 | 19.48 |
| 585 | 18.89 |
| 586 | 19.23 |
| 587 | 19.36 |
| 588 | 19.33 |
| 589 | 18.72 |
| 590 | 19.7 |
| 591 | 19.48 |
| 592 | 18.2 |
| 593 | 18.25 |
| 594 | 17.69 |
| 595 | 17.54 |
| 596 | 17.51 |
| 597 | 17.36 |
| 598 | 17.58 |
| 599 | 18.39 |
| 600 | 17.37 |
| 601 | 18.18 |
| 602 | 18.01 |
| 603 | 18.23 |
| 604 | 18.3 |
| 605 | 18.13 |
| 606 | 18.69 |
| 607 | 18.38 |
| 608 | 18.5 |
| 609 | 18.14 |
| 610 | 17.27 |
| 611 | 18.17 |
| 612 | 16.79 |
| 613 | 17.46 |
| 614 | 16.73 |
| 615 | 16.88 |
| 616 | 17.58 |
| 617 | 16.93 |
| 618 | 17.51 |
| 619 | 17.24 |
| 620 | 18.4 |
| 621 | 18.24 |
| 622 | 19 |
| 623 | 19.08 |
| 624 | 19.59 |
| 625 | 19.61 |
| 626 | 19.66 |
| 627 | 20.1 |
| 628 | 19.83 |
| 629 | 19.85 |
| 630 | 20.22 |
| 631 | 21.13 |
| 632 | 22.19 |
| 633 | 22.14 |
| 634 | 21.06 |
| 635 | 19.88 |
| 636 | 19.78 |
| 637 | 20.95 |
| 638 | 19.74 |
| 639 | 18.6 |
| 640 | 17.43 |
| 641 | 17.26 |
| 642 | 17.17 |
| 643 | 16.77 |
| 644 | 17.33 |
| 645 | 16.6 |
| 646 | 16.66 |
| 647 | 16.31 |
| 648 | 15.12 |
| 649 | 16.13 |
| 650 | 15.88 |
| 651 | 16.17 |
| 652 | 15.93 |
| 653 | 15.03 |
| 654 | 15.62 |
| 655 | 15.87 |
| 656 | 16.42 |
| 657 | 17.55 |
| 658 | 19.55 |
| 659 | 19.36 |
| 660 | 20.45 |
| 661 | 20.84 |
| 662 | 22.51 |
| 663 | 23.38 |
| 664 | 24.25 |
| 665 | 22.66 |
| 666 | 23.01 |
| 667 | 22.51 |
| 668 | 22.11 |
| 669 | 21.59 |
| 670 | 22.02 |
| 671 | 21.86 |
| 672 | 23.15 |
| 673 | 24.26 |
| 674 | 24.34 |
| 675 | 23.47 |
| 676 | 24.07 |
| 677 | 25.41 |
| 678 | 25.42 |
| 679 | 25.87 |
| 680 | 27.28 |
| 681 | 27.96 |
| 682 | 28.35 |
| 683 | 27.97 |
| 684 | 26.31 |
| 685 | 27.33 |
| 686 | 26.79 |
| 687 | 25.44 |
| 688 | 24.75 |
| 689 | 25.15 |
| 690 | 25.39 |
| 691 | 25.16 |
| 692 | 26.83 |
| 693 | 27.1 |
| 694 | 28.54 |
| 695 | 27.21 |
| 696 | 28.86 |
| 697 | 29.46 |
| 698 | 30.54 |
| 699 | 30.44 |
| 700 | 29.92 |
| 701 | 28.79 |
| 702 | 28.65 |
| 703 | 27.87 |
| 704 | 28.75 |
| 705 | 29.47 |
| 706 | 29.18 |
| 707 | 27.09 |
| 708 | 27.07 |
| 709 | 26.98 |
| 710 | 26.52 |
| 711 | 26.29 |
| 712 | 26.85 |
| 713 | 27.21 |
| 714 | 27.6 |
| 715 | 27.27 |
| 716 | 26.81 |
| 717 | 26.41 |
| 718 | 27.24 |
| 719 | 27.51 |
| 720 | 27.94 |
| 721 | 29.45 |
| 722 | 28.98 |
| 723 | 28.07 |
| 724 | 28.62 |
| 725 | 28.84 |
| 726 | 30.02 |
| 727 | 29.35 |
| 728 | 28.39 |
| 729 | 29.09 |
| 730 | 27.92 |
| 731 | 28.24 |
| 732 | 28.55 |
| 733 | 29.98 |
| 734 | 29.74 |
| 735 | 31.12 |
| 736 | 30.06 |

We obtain 18.3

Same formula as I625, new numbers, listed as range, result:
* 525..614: 22.1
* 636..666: 18.3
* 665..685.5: 24.7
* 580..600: 18.7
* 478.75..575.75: 26.3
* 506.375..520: 26.9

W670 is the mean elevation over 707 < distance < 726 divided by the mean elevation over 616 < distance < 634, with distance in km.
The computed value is 1.42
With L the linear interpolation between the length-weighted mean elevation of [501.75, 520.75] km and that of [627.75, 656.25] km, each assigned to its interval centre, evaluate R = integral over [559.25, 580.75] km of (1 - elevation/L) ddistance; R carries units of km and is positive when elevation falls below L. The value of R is 1.7 km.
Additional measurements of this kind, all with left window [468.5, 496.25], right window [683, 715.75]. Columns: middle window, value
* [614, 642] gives 8.78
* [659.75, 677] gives 3.03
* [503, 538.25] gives 2.14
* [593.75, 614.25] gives 7.47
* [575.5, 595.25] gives 6.37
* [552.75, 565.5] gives 1.48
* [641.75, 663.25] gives 7.95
